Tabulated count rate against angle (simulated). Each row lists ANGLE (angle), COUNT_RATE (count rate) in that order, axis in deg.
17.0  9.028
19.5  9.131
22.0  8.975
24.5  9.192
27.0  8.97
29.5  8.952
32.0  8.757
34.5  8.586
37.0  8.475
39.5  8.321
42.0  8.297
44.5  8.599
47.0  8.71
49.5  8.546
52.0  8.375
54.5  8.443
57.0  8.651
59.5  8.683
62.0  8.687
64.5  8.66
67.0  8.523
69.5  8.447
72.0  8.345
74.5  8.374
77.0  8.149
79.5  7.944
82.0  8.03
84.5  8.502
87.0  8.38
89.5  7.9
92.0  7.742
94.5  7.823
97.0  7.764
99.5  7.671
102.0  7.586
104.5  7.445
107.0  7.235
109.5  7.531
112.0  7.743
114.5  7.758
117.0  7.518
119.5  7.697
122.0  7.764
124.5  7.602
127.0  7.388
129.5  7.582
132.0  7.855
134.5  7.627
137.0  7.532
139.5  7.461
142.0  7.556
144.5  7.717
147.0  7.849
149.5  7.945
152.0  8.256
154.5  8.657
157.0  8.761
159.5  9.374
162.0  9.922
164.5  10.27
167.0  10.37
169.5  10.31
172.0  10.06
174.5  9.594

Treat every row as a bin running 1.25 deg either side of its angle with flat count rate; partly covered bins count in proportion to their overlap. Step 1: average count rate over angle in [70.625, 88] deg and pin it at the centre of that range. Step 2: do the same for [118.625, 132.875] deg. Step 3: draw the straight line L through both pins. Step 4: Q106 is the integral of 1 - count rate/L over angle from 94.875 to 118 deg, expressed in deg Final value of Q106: 0.9 deg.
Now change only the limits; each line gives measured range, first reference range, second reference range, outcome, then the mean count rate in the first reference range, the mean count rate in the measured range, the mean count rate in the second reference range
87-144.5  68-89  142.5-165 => 5.5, 8.26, 7.64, 8.66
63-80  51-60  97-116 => -0.3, 8.53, 8.37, 7.58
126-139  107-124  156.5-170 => 1.3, 7.63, 7.59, 9.87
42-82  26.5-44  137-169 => 0.8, 8.61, 8.46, 8.67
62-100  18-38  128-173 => 2.5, 8.89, 8.18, 8.6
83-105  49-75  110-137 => 0.5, 8.52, 7.88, 7.64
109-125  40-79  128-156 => 0.7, 8.49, 7.67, 7.83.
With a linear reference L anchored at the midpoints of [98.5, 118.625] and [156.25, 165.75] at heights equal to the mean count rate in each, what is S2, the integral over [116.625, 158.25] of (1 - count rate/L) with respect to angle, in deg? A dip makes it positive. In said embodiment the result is 4.18 deg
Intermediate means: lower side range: 7.56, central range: 7.82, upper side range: 9.62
